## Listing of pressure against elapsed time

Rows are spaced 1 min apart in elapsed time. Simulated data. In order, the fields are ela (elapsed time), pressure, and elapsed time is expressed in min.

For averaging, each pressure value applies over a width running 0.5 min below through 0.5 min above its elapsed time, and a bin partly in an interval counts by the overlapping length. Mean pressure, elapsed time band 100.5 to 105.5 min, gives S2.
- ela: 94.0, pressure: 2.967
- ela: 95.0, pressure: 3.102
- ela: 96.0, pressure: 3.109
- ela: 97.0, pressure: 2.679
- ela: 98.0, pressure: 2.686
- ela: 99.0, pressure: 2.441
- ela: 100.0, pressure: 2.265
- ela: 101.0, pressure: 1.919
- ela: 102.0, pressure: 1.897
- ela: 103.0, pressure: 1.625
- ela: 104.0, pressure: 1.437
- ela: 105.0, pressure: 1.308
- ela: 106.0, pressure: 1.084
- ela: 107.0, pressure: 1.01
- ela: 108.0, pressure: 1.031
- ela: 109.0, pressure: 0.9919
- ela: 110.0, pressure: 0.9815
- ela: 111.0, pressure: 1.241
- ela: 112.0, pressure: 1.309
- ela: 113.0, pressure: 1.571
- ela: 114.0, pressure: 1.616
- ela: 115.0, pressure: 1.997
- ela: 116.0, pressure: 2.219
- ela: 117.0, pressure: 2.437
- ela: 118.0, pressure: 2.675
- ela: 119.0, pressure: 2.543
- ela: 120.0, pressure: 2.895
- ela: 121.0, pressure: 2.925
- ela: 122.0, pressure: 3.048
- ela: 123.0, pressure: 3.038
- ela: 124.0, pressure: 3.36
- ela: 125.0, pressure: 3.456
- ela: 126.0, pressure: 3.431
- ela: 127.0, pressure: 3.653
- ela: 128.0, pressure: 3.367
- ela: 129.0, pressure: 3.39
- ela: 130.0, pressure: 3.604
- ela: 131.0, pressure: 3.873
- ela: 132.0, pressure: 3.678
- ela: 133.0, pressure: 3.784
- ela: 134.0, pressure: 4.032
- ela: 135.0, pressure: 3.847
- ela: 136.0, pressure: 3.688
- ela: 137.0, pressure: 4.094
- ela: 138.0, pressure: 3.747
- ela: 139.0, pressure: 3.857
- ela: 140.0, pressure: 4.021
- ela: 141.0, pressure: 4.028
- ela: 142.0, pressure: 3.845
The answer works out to 1.64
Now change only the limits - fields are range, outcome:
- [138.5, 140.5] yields 3.94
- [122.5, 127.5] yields 3.39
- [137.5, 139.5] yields 3.8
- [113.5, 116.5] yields 1.94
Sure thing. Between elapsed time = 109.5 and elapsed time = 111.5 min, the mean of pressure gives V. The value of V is 1.11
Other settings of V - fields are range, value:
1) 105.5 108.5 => 1.04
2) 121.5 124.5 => 3.15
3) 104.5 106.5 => 1.2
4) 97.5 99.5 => 2.56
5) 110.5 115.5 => 1.55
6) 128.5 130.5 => 3.5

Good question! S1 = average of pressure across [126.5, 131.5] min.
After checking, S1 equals 3.58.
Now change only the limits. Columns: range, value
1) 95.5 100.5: 2.64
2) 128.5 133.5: 3.67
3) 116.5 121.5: 2.69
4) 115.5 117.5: 2.33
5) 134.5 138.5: 3.84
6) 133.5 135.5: 3.94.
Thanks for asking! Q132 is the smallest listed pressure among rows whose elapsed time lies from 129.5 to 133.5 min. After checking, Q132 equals 3.604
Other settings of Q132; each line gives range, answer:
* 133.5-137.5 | 3.688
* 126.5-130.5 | 3.367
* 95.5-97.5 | 2.679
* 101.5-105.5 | 1.308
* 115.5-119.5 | 2.219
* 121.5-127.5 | 3.038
